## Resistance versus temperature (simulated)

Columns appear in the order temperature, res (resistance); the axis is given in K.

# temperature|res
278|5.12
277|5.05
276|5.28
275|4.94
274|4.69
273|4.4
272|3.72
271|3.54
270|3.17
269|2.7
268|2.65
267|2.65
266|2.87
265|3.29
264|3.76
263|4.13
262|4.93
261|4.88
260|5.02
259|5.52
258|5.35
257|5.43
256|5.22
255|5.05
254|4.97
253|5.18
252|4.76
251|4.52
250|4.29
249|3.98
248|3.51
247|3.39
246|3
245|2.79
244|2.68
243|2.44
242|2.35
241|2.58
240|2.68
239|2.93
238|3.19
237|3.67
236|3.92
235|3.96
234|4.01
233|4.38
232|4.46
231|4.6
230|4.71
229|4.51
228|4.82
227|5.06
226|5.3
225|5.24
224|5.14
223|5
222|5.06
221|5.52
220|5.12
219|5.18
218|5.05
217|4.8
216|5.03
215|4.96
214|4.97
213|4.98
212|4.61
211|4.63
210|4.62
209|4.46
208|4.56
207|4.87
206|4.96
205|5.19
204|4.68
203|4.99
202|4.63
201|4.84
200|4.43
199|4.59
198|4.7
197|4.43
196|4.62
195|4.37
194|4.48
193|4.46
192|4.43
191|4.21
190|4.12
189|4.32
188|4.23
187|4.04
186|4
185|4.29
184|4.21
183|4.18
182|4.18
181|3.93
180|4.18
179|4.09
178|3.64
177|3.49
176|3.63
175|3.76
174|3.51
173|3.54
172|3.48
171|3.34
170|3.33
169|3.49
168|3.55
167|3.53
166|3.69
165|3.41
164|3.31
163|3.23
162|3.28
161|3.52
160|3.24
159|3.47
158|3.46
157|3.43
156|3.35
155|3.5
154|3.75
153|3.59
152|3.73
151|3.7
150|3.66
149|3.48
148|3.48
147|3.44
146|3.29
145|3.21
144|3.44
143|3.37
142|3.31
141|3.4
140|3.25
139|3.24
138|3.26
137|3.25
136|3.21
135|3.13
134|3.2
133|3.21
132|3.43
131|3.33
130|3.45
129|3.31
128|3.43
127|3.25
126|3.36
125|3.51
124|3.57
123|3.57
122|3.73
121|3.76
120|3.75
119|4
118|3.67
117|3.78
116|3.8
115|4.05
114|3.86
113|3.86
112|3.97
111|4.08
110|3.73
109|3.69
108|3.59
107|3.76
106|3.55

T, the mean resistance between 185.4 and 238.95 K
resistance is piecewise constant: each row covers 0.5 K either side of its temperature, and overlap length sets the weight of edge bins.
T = 4.61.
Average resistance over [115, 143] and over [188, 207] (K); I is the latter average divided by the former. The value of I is 1.32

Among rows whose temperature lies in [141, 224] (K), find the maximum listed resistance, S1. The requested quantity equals 5.52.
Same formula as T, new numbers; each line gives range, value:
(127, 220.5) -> 3.94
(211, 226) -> 5.04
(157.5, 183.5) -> 3.59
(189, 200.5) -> 4.43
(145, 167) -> 3.47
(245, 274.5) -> 4.13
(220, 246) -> 4.04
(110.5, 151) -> 3.51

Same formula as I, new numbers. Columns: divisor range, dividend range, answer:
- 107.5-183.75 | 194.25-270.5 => 1.22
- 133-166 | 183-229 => 1.39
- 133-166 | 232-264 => 1.19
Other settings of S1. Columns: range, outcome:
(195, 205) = 5.19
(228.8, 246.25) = 4.71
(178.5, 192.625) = 4.43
